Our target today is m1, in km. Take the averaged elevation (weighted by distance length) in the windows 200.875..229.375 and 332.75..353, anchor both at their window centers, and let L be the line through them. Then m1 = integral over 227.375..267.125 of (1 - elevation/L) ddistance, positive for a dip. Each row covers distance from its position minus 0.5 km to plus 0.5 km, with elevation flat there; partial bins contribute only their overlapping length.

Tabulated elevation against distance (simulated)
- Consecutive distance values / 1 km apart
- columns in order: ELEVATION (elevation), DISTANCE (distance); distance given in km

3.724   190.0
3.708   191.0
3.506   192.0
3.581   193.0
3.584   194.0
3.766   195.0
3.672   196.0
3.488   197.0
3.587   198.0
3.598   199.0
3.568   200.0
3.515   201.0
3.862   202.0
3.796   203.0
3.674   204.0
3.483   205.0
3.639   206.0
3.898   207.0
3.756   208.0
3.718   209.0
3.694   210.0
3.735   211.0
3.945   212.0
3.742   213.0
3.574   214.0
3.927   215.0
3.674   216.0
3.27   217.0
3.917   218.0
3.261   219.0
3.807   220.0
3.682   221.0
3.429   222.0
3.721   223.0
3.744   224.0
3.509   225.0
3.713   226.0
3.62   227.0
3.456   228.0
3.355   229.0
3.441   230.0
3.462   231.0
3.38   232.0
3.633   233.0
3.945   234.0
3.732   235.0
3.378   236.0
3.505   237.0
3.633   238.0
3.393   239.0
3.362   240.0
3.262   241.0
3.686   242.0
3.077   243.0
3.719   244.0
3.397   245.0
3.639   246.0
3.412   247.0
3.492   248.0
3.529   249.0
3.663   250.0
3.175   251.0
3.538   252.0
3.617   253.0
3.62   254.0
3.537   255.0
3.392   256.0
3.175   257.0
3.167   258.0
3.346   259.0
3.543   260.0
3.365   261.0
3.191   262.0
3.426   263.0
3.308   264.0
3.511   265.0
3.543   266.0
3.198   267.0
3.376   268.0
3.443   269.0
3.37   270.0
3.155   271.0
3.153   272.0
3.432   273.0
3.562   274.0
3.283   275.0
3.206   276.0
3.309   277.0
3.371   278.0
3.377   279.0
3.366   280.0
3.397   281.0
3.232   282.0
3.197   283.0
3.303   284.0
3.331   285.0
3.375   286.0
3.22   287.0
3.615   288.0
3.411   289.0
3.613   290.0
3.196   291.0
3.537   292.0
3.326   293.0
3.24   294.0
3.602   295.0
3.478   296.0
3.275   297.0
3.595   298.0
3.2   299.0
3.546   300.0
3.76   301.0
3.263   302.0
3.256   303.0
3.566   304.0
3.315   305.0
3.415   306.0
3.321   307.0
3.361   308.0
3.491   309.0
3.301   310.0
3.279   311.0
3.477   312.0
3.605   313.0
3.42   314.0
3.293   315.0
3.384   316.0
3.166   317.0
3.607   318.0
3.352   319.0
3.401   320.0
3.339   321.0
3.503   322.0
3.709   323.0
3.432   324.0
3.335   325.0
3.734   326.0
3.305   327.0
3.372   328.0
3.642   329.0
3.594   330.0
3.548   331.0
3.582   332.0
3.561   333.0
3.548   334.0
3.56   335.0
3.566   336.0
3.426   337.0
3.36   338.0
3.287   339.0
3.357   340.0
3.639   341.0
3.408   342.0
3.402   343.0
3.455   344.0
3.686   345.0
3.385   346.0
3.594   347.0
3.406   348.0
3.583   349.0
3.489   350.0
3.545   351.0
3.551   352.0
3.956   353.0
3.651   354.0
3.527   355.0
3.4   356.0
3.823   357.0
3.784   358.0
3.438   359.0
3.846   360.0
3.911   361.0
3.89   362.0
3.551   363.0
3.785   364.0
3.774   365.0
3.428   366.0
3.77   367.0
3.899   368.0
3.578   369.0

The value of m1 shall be 1.8 km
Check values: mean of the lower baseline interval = 3.66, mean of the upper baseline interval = 3.5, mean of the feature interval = 3.46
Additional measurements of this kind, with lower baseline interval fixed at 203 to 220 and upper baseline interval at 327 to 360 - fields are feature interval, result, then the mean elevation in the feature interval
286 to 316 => 1.5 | 3.41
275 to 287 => 1.0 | 3.31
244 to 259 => 0.8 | 3.46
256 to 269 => 1.0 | 3.35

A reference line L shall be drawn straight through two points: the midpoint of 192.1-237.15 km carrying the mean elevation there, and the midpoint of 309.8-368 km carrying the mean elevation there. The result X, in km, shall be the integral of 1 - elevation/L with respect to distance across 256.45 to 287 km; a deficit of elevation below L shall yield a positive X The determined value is 2.2 km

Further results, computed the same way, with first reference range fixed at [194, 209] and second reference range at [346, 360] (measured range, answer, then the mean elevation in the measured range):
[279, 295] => 1.15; 3.37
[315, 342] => 1.04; 3.47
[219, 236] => 0.31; 3.59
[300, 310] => 0.56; 3.42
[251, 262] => 0.70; 3.41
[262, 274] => 0.91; 3.36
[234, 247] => 0.53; 3.5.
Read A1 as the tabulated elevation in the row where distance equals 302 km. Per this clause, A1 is 3.263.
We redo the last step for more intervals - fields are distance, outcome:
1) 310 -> 3.301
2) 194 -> 3.584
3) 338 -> 3.36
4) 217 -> 3.27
